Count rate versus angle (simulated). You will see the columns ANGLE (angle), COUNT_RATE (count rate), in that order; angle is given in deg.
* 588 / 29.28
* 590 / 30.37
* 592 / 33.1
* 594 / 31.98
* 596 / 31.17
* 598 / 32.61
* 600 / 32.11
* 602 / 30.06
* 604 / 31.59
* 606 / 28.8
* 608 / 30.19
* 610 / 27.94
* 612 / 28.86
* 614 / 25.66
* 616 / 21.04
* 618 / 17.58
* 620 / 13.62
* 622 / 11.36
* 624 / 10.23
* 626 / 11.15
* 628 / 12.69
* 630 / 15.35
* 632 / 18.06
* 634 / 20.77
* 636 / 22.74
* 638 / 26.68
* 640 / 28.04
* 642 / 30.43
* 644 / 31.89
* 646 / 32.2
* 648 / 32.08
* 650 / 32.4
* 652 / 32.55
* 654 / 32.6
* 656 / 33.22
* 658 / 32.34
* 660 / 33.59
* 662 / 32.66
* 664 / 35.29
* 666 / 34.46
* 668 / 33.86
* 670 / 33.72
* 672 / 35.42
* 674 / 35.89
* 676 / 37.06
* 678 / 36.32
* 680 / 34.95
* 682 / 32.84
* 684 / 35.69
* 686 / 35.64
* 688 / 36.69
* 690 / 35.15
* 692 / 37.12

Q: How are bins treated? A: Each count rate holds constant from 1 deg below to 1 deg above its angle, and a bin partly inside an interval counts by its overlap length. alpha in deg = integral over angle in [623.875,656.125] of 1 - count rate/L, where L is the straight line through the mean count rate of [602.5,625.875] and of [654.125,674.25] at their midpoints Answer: 4.2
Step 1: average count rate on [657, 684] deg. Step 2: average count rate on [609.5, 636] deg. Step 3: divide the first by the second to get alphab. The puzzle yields 1.92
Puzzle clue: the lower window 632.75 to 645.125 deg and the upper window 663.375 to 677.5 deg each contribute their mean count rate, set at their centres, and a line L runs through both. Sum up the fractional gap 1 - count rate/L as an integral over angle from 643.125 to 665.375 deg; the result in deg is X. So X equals -1.5 deg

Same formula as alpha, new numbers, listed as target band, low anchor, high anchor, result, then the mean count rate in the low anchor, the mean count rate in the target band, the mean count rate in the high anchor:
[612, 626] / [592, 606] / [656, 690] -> 6.6 deg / 31.5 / 17.1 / 34.7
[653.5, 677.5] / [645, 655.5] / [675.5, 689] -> -0.2 deg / 32.4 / 34.3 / 35.5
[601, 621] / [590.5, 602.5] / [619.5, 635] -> -1.5 deg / 31.9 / 25.5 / 14.2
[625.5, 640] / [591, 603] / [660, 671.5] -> 6.1 deg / 31.8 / 19.1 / 34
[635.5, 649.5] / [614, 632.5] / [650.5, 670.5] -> -2.8 deg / 15.1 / 29.5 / 33.4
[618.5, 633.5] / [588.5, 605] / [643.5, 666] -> 8.7 deg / 31.6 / 13.6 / 32.9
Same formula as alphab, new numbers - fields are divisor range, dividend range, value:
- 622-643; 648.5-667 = 1.73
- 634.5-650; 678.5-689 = 1.21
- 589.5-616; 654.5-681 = 1.15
